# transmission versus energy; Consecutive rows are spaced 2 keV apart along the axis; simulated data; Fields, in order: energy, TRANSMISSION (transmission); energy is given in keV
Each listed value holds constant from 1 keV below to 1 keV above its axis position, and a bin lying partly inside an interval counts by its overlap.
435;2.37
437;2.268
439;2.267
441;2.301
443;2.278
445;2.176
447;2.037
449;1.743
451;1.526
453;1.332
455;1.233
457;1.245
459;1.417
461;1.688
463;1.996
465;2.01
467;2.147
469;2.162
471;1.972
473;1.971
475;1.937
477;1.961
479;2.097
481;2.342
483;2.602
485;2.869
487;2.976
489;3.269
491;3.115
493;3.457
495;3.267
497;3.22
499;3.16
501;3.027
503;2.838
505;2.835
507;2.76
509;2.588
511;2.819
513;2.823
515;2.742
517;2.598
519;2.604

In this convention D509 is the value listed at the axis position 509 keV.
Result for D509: 2.588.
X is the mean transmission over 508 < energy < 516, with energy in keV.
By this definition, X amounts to 2.74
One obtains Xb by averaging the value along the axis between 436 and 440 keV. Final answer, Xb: 2.27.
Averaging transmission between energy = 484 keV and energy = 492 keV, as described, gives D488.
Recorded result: 3.06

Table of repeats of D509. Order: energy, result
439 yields 2.267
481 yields 2.342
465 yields 2.01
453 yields 1.332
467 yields 2.147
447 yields 2.037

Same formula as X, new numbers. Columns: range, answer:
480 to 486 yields 2.6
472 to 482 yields 2.06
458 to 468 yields 1.85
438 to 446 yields 2.26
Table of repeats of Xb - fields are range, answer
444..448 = 2.11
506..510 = 2.67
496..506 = 3.02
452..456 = 1.28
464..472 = 2.07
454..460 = 1.3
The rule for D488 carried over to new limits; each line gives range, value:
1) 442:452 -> 1.95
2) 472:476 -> 1.95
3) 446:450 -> 1.89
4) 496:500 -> 3.19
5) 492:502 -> 3.23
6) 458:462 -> 1.55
